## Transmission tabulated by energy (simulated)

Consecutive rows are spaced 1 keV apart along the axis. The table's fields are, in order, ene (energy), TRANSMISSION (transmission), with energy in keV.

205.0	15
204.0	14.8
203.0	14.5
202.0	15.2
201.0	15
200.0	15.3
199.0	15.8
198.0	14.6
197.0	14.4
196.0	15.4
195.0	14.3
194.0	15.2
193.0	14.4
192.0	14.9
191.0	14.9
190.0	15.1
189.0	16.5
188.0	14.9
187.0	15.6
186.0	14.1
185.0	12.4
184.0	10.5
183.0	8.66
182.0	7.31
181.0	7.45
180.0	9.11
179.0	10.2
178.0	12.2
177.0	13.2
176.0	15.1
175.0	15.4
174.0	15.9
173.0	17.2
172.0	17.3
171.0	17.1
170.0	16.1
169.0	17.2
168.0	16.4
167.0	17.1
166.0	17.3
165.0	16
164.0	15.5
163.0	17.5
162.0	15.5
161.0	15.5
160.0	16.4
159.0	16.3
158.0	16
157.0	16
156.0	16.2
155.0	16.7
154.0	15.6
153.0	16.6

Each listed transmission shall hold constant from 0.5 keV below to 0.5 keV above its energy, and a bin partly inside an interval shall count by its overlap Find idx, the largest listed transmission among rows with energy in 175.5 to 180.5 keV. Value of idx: 15.1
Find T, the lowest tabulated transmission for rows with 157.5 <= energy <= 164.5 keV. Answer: 15.5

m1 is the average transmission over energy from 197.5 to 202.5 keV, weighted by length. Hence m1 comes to 15.2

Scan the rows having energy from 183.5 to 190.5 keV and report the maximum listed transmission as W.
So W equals 16.5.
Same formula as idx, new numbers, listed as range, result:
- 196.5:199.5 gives 15.8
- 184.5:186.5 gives 14.1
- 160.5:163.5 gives 17.5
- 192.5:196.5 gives 15.4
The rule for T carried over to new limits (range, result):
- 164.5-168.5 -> 16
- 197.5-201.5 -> 14.6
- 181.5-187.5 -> 7.31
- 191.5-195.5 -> 14.3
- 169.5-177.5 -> 13.2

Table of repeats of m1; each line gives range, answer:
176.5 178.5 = 12.7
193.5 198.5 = 14.8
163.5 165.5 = 15.8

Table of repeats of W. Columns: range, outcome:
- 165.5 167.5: 17.3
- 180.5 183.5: 8.66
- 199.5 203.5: 15.3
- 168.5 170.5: 17.2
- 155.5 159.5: 16.3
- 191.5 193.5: 14.9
